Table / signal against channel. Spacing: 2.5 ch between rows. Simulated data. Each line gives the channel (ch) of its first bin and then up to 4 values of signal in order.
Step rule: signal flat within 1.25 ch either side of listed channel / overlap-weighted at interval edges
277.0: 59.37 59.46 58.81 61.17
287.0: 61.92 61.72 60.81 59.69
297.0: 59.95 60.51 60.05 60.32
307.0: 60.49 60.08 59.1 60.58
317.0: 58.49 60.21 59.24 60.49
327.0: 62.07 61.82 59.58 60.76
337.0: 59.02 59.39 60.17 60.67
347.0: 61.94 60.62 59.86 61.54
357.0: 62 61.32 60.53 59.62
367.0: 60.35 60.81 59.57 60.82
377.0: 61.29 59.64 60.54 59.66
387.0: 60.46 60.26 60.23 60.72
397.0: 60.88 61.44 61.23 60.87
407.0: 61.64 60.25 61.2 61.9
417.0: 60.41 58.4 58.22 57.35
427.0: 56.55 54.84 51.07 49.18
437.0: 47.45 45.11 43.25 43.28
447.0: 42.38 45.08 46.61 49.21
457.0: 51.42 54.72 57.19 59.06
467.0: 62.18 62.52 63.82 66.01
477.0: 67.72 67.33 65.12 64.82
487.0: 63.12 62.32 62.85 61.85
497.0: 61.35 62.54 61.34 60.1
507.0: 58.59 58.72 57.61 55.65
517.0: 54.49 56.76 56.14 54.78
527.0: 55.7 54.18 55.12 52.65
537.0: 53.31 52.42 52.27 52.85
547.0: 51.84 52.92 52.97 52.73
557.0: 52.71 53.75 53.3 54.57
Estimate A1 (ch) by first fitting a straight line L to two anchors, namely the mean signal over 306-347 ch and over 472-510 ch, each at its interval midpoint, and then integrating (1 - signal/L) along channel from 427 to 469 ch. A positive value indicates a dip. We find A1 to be 7.9 ch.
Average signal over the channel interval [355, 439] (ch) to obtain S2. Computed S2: 59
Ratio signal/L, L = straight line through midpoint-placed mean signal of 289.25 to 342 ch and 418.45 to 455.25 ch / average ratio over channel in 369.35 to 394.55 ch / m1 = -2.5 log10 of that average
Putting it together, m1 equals -0.11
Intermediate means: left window 60.2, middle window 60.3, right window 49.8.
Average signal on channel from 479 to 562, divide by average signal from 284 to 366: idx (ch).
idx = 0.95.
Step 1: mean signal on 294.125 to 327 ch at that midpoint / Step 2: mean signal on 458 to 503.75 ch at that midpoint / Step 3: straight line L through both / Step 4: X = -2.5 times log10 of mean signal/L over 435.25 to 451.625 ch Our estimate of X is 0.354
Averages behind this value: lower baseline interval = 60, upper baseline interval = 62.5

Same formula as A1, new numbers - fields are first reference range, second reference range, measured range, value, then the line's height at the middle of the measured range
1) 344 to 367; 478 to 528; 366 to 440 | 2.6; 60.6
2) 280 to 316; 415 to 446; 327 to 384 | -3.8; 56.8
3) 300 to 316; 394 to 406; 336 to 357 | 0.0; 60.5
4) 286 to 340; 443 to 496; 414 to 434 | 0.6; 58.6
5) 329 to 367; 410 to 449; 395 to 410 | -1.6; 55.3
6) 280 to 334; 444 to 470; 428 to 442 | 1.1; 53.3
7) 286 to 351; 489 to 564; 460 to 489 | -3.1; 57.1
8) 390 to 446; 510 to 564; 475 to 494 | -3.3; 55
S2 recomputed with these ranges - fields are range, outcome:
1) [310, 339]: 60.1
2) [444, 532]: 58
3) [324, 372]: 60.6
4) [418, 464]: 50.8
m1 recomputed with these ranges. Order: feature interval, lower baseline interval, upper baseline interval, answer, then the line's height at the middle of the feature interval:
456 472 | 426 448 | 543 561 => -0.19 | 49.2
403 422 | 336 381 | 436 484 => -0.05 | 57.5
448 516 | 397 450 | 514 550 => -0.10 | 54.3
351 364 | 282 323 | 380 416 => -0.01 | 60.5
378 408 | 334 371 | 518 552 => -0.03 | 59.1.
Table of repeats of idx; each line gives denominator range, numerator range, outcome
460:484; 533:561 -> 0.84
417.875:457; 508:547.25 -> 1.09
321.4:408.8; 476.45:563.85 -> 0.95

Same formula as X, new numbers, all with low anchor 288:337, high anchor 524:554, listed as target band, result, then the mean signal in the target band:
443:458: 0.210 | 46.2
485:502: -0.141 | 62.4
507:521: -0.052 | 56.8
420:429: -0.007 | 57.2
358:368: -0.032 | 60.5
